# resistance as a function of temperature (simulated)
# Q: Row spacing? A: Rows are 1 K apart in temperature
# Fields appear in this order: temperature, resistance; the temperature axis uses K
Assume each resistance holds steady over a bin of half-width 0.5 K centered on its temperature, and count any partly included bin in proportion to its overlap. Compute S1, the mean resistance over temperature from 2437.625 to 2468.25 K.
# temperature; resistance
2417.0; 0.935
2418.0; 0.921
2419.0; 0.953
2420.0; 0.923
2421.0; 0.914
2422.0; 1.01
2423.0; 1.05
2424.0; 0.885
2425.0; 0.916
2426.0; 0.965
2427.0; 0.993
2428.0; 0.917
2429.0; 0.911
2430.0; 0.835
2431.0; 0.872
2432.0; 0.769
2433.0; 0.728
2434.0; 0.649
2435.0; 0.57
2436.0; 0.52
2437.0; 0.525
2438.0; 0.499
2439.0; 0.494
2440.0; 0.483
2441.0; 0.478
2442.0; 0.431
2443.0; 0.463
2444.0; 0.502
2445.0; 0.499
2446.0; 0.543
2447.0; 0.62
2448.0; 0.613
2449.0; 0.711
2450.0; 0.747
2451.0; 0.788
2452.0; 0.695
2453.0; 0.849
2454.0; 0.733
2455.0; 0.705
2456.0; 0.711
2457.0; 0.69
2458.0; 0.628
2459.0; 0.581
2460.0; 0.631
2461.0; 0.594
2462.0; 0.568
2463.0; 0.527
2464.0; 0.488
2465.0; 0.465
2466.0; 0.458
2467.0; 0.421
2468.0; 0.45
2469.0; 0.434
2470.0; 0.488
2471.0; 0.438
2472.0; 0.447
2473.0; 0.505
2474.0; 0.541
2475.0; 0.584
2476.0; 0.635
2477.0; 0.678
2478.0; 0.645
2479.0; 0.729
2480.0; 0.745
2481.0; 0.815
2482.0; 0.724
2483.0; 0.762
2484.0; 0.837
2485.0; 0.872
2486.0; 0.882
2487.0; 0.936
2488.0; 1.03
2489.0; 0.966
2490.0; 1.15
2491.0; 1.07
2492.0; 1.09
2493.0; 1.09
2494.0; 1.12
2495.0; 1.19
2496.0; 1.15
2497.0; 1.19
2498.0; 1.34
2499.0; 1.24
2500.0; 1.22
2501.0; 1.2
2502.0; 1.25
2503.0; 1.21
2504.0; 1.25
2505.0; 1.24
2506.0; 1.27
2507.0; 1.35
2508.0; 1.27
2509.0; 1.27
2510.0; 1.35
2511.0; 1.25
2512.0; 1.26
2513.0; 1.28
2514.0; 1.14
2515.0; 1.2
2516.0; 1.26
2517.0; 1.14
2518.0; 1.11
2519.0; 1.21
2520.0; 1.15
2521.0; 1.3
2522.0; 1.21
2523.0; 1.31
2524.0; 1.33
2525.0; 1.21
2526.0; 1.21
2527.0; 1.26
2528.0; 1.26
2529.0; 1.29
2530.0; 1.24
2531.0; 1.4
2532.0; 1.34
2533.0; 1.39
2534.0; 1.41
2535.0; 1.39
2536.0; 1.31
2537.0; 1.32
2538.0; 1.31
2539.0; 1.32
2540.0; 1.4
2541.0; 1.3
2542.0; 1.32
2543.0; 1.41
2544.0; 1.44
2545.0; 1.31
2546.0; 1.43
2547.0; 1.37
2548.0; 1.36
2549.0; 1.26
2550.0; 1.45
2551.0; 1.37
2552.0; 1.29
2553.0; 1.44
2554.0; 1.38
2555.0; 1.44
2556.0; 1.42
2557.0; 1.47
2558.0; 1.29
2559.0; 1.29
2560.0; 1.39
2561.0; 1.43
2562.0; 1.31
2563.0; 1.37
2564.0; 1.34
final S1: 0.584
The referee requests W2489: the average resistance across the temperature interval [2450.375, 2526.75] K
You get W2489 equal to 0.932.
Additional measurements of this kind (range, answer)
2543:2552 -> 1.37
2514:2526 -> 1.22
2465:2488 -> 0.642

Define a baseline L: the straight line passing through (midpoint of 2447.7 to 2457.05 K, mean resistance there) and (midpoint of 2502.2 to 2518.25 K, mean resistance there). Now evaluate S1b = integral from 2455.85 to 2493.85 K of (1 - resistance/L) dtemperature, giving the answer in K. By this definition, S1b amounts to 9.9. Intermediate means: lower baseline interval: 0.728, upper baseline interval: 1.24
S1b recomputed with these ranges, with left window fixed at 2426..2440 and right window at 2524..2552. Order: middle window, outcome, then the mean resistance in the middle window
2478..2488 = 1.95 K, 0.814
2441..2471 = 9.30 K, 0.583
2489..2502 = -0.97 K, 1.17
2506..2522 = -0.59 K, 1.24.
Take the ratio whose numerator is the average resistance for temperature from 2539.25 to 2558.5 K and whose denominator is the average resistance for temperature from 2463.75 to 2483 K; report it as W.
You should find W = 2.4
